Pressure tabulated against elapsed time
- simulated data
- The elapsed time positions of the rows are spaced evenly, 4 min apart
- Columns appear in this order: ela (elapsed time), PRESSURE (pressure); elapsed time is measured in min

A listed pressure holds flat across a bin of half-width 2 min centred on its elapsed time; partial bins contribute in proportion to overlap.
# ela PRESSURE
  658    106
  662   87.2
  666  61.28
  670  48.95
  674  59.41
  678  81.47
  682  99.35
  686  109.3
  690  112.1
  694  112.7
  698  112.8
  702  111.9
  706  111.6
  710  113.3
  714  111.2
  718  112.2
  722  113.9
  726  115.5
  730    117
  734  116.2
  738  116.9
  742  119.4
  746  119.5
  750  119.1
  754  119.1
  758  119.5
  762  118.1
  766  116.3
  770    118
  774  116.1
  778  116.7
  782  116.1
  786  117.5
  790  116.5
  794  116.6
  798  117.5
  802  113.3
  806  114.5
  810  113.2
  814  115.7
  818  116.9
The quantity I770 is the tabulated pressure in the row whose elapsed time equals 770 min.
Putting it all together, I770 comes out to 118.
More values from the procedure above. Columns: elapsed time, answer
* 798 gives 117.5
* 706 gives 111.6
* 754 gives 119.1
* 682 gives 99.35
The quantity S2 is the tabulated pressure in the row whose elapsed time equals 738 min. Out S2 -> 116.9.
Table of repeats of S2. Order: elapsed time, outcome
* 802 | 113.3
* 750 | 119.1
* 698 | 112.8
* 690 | 112.1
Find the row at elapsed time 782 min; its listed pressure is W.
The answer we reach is 116.1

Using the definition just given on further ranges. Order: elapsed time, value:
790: 116.5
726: 115.5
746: 119.5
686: 109.3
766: 116.3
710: 113.3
